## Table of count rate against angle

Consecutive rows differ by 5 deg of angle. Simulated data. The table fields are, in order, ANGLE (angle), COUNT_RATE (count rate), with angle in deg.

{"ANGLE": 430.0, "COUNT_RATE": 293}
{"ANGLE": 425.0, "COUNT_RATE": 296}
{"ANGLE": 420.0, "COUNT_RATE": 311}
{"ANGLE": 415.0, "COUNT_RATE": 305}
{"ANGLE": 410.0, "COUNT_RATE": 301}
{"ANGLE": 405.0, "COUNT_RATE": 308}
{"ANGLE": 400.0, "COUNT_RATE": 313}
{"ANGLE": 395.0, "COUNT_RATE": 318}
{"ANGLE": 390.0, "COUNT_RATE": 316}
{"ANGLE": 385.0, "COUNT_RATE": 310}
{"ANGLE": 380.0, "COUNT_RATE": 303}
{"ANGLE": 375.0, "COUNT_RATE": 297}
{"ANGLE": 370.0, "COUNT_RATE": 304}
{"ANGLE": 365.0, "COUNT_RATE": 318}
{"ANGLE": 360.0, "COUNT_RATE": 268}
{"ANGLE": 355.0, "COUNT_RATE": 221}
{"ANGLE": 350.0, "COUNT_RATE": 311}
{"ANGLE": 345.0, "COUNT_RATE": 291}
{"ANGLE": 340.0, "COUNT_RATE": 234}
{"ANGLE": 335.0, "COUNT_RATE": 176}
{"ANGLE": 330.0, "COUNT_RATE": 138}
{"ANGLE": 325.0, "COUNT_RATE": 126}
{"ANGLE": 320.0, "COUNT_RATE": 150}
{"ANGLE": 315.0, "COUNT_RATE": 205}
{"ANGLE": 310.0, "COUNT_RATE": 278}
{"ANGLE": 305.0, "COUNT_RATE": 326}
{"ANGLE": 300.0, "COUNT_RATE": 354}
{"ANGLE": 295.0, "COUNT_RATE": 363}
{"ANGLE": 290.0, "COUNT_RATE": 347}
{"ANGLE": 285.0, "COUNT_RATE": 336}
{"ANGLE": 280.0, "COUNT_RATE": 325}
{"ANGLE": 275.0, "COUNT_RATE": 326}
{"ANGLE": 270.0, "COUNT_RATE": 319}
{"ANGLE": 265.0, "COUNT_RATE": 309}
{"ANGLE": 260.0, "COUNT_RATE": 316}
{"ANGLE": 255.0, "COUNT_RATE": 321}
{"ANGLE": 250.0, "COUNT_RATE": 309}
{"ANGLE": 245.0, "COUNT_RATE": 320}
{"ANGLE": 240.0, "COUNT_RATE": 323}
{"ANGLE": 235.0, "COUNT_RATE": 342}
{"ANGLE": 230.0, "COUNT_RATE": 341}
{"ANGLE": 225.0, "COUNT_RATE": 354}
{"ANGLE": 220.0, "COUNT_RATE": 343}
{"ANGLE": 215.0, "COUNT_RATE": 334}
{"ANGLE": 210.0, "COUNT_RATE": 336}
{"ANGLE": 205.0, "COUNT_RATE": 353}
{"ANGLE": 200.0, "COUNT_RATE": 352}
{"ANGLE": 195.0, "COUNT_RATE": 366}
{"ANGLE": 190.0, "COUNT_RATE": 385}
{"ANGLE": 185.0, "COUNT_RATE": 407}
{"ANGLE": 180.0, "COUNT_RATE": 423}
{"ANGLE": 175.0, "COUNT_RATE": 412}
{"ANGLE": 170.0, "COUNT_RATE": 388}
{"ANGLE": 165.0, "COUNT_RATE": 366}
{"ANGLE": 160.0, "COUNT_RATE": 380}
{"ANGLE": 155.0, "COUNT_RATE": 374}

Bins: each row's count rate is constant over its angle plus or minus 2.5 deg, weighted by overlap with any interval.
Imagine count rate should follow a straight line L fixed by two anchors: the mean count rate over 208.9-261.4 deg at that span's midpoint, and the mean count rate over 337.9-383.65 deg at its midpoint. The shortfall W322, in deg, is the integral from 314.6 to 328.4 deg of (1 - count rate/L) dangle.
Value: 6.8 deg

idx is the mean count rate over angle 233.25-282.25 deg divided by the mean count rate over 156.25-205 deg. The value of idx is 0.83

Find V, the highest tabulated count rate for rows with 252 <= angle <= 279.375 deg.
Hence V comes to 326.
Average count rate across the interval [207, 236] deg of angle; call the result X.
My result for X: 342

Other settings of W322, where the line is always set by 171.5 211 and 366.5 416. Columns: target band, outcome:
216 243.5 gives 2.06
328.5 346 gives 6.43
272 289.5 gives 0.88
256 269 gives 1.49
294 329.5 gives 9.66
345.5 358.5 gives 2.11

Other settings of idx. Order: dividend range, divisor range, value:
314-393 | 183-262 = 0.73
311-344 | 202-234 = 0.53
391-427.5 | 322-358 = 1.44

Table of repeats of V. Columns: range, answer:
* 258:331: 363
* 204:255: 354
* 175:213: 423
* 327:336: 176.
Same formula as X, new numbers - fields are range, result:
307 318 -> 241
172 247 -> 360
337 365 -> 268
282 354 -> 259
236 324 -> 305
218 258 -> 331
